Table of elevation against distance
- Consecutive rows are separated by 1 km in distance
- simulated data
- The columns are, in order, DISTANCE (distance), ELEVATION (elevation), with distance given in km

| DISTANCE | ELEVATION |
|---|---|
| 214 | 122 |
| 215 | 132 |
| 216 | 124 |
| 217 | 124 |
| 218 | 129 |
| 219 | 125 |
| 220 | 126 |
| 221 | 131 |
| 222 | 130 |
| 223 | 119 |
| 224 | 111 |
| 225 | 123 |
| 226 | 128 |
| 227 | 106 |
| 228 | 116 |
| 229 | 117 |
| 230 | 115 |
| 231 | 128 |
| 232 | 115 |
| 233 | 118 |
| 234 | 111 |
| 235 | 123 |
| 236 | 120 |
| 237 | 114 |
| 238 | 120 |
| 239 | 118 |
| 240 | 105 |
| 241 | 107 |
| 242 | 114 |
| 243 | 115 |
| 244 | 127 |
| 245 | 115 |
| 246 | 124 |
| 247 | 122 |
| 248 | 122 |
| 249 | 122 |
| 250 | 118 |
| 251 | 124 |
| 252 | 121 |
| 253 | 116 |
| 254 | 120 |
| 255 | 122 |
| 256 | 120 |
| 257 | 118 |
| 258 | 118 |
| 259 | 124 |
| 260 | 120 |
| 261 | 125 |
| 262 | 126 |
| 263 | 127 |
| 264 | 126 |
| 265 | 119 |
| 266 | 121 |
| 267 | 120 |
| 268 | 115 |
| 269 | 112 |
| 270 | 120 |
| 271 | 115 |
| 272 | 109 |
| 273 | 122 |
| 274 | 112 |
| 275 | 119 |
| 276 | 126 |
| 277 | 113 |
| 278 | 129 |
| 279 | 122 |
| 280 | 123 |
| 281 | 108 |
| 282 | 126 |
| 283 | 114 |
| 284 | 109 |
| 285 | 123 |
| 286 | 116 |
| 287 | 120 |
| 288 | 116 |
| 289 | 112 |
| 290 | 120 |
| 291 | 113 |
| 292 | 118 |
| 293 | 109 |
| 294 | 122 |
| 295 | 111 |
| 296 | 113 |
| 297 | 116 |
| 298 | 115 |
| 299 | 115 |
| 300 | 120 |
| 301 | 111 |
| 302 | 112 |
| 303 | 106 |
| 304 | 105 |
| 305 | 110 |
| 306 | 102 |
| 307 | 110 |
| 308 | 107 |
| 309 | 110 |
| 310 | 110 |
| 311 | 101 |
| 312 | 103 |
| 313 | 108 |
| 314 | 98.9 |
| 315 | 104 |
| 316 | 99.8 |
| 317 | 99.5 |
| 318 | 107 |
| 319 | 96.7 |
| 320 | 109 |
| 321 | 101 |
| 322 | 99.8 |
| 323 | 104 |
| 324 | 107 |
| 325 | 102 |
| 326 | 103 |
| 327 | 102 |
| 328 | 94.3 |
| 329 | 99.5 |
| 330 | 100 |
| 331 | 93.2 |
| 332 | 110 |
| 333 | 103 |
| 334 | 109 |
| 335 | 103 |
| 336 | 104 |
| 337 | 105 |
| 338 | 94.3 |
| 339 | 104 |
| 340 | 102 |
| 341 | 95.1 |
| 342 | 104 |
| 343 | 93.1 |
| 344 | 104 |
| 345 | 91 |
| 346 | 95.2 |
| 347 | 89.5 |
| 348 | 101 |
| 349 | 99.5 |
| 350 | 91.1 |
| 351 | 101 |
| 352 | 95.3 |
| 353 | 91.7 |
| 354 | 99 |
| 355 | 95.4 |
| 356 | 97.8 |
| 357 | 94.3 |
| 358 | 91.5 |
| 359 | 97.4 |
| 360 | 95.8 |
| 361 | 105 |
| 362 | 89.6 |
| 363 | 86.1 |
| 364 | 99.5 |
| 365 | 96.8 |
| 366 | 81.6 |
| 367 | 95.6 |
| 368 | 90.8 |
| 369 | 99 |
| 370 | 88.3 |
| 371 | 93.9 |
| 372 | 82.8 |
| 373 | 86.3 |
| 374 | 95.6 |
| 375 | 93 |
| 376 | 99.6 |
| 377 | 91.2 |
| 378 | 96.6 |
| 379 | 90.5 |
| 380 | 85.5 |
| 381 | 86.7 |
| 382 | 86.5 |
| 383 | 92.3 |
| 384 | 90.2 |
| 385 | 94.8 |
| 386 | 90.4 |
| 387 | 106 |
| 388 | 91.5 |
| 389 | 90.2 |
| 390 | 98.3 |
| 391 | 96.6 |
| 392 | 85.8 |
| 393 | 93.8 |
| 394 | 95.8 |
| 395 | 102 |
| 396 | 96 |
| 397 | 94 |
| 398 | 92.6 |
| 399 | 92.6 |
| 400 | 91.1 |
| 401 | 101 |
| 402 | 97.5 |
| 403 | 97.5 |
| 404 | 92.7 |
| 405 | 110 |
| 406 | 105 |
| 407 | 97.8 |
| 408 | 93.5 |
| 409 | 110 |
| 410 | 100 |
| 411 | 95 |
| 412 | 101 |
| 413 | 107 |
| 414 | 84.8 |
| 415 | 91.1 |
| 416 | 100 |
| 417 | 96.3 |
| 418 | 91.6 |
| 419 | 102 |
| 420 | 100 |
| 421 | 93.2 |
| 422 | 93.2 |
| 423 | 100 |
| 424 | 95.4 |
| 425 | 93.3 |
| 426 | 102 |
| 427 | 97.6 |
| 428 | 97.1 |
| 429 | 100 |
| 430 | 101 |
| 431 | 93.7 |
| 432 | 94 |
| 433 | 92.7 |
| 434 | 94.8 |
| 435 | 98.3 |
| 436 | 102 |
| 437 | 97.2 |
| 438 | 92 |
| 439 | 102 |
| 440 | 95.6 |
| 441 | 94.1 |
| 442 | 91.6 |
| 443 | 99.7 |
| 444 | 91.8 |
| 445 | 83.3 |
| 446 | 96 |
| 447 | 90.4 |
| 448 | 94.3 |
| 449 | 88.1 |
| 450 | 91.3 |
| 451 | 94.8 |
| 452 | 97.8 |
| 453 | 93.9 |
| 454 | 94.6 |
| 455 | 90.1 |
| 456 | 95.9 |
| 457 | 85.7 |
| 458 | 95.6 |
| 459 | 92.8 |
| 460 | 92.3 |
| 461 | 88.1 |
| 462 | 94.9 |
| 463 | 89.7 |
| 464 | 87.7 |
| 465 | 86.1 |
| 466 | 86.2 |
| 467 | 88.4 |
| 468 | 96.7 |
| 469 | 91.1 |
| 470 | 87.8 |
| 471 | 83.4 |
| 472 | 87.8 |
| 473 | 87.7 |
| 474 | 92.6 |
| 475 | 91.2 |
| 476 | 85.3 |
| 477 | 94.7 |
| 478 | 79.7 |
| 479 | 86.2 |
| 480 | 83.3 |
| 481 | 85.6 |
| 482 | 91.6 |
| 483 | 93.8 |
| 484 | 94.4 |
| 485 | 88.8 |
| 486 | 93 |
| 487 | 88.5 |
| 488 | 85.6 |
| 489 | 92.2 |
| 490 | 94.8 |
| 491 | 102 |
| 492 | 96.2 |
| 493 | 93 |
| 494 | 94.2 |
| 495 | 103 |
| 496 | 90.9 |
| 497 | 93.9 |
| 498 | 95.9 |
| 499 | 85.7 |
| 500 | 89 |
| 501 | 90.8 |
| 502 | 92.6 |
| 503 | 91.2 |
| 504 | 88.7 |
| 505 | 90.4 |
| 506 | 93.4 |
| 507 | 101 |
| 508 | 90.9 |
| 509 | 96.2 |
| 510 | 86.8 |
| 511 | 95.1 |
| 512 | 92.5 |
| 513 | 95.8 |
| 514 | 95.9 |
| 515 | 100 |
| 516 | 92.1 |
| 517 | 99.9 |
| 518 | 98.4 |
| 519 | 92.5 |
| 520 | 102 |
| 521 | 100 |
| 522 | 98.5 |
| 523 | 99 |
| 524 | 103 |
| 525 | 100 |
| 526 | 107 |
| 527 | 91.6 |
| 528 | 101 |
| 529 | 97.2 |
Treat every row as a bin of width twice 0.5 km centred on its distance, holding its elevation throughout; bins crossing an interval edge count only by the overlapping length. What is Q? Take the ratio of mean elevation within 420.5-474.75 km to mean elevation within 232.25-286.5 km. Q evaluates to 0.79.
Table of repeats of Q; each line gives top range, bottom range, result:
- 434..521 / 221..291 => 0.78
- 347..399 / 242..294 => 0.79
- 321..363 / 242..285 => 0.83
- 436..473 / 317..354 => 0.92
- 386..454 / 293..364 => 0.94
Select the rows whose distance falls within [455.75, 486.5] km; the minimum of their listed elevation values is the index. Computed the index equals 79.7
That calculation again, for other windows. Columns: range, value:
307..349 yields 89.5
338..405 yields 81.6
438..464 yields 83.3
